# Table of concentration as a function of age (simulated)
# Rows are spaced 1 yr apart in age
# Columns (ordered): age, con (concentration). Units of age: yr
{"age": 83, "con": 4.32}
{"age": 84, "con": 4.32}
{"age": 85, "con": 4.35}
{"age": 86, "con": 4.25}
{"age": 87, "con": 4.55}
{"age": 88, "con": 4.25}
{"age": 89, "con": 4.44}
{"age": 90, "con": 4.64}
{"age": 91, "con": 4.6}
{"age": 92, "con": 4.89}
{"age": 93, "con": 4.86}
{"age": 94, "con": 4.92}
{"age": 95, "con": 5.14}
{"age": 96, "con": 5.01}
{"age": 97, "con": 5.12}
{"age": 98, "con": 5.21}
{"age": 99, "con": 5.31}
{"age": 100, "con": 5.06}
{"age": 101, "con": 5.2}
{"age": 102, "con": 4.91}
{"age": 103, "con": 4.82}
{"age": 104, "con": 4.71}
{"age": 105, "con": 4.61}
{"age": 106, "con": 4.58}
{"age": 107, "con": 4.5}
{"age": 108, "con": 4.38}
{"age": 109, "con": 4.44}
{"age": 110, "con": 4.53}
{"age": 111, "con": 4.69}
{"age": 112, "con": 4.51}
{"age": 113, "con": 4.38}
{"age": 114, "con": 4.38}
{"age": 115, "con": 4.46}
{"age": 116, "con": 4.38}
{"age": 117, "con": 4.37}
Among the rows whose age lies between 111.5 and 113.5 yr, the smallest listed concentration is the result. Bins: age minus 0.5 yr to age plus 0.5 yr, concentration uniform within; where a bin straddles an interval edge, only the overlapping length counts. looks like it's 4.38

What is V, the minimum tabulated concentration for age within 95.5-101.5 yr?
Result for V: 5.01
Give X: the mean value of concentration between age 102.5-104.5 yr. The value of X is 4.77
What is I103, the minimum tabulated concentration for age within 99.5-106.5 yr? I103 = 4.58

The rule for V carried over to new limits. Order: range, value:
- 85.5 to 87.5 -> 4.25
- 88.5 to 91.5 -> 4.44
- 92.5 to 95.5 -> 4.86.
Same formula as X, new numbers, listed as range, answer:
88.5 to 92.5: 4.64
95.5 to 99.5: 5.16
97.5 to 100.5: 5.19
